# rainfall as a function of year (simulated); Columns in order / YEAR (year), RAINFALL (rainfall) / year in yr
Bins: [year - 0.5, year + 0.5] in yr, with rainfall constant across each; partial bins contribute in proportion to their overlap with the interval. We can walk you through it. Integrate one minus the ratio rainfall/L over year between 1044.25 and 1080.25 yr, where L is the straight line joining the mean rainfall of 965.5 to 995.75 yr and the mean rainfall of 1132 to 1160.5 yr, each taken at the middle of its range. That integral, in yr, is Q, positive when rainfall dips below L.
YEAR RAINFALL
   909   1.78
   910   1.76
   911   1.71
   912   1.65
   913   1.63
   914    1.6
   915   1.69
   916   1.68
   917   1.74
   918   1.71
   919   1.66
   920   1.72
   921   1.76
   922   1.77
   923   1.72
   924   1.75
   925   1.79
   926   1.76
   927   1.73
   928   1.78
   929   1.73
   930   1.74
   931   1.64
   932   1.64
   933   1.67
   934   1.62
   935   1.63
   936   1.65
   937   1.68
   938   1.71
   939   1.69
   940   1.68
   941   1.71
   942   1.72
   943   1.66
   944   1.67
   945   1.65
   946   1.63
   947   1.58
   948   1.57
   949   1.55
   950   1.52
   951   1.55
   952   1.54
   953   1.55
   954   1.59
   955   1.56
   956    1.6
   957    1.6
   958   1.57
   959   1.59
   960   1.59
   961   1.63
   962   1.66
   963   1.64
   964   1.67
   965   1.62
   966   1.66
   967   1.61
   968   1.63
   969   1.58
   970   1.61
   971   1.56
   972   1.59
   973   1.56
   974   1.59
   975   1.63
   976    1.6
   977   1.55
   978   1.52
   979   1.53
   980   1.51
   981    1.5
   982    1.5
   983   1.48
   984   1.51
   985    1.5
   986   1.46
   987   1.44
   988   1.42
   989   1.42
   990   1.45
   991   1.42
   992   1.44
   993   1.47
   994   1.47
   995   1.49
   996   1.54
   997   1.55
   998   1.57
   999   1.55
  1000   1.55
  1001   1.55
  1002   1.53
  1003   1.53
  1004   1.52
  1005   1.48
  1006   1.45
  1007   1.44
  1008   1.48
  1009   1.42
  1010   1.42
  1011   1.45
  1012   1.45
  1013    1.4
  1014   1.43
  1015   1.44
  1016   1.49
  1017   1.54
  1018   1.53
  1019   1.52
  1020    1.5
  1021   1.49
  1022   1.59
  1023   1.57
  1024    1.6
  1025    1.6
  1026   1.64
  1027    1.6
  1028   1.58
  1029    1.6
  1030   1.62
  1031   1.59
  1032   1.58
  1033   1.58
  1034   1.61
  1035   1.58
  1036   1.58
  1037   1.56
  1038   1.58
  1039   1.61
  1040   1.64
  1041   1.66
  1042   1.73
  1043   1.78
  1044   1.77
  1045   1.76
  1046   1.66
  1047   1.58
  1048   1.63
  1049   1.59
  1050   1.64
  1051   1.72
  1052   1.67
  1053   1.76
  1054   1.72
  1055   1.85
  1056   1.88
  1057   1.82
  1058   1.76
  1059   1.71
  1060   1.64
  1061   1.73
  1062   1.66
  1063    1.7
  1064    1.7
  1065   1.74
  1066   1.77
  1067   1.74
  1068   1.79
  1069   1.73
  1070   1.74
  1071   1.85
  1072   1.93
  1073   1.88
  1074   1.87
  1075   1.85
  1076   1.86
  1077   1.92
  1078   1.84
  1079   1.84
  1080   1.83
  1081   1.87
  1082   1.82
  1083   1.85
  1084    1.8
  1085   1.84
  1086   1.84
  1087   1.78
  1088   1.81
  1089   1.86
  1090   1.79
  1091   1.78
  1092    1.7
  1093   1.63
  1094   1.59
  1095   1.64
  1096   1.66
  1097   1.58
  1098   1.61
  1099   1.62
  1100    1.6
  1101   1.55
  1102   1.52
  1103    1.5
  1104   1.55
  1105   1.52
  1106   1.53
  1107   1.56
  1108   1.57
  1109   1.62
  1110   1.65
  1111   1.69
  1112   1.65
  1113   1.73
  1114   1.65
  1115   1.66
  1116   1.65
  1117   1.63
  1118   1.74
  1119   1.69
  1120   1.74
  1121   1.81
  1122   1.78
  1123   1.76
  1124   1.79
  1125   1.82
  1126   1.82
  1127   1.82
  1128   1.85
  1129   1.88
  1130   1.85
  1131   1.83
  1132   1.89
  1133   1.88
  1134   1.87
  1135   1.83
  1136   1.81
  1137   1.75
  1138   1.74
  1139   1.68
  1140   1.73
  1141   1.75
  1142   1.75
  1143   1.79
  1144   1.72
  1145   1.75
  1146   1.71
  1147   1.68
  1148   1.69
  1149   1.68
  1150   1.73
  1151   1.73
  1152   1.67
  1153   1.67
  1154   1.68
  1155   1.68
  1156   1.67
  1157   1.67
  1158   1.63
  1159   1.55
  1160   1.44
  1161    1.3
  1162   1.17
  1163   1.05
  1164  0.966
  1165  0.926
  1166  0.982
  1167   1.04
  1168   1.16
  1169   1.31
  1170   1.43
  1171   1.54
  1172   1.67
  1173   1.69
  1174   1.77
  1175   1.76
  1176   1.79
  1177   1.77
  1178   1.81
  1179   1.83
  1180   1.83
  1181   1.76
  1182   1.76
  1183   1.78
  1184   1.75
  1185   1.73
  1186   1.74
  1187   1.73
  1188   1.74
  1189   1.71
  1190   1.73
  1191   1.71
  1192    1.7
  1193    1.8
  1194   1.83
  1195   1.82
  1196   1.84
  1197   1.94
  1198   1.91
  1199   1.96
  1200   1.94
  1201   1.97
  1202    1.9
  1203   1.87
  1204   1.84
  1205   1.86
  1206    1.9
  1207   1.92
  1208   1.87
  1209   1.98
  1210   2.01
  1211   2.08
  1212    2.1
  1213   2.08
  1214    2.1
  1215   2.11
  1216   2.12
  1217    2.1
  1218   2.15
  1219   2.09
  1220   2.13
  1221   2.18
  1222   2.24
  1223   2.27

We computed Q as -3.1 yr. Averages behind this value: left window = 1.52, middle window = 1.76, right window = 1.71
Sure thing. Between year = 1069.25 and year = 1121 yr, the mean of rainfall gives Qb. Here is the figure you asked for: 1.72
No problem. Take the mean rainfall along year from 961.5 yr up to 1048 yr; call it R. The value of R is 1.55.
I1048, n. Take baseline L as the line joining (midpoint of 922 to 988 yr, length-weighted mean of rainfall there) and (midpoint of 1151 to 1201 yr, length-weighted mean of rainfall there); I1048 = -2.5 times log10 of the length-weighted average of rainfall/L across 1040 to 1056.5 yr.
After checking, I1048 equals -0.06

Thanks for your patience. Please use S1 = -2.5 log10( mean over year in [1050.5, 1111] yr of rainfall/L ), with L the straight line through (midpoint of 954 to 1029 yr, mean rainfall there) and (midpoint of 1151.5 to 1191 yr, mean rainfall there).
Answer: -0.12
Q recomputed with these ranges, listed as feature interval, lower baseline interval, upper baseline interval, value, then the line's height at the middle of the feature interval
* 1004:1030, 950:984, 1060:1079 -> 2.66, 1.68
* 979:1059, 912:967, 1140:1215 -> 5.11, 1.67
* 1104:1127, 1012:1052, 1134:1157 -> 0.07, 1.69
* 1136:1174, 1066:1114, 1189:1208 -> 5.46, 1.8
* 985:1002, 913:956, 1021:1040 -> 1.38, 1.62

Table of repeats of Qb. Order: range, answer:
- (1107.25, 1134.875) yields 1.75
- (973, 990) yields 1.51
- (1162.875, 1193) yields 1.58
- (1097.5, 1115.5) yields 1.6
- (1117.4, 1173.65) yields 1.63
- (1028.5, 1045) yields 1.63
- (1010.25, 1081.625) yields 1.67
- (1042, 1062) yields 1.72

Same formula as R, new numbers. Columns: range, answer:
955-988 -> 1.57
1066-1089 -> 1.83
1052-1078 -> 1.78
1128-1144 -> 1.8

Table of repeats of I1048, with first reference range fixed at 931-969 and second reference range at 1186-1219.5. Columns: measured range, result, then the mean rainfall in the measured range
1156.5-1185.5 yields 0.24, 1.51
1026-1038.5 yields 0.08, 1.59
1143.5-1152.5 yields 0.09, 1.71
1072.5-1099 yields 0.00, 1.78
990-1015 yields 0.14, 1.48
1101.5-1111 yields 0.16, 1.56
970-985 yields 0.07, 1.55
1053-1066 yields 0.00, 1.74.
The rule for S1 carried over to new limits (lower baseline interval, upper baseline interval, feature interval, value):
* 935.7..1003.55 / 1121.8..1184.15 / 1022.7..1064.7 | -0.04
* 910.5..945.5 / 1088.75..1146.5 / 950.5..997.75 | 0.10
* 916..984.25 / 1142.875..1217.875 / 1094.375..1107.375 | 0.08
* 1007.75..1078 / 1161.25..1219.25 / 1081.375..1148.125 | -0.01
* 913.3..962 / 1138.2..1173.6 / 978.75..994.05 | 0.11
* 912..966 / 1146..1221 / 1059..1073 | -0.03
